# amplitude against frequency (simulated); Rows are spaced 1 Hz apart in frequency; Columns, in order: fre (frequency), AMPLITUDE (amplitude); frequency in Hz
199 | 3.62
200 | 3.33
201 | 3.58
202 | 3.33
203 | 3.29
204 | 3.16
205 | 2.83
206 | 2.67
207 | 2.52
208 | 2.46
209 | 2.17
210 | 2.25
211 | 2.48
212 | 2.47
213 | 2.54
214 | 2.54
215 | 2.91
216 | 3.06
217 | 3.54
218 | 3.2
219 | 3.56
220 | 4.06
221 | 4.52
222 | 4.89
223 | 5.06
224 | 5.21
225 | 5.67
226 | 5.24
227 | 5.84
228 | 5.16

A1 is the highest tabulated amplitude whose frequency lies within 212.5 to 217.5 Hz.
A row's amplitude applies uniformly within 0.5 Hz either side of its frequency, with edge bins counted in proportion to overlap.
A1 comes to 3.54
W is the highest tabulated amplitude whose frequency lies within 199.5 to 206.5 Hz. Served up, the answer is 3.58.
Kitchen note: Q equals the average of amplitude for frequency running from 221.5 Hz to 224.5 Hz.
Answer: 5.05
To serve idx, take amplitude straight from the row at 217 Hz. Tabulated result 3.54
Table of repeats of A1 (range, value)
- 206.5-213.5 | 2.54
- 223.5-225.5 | 5.67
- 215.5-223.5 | 5.06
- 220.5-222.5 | 4.89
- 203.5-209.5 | 3.16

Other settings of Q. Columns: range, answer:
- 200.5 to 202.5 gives 3.46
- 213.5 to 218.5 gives 3.05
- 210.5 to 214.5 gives 2.51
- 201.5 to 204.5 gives 3.26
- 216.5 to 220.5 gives 3.59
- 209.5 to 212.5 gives 2.4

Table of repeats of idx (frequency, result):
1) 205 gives 2.83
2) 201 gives 3.58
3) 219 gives 3.56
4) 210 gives 2.25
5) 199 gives 3.62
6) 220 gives 4.06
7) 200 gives 3.33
